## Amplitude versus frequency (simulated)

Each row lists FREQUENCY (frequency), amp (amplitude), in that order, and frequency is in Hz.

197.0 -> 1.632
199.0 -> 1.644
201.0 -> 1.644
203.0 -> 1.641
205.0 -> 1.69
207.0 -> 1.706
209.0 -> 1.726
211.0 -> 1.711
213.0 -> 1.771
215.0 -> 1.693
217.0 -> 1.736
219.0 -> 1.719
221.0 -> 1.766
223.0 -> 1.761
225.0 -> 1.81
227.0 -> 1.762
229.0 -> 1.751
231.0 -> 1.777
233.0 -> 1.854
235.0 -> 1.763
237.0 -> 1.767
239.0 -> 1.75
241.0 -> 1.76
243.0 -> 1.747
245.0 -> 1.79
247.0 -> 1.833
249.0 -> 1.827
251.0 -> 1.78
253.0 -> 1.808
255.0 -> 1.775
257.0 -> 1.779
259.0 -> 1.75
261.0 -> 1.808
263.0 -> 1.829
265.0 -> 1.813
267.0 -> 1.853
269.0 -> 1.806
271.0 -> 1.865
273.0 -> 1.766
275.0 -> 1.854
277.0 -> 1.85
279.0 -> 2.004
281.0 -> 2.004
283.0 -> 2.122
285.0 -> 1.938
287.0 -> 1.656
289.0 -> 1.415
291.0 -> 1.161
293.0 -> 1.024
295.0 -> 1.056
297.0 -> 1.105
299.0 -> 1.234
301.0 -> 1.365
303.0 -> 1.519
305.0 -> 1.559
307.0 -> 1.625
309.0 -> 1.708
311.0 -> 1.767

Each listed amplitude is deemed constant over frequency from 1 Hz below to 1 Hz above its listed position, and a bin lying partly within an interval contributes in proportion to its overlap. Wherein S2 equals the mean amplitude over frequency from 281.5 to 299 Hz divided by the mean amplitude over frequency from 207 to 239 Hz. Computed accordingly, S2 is 0.8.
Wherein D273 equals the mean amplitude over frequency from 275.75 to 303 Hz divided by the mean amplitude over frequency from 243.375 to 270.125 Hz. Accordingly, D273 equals 0.85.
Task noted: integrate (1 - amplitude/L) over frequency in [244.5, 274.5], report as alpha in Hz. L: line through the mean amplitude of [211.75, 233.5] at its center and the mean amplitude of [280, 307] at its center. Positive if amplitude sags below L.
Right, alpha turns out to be -3.6 Hz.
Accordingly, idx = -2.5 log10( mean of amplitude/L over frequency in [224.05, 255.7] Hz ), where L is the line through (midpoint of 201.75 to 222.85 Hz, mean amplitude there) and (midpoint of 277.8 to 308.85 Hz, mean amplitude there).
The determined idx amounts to -0.08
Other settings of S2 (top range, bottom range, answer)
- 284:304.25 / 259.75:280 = 0.73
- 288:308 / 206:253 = 0.74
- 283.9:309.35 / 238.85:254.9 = 0.79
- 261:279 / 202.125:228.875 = 1.06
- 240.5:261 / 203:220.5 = 1.04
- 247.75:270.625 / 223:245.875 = 1.02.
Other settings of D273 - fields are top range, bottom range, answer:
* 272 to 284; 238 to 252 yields 1.08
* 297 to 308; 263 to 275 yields 0.78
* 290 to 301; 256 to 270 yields 0.63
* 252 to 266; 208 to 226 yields 1.03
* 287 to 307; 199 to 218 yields 0.77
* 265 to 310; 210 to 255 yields 0.91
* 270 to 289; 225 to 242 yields 1.05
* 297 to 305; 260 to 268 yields 0.75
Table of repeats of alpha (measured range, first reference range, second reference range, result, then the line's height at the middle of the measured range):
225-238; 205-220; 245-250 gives 0.0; 1.78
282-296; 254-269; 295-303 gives -0.7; 1.4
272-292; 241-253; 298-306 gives -2.8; 1.56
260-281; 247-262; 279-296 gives -2.1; 1.69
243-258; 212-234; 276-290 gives 0.1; 1.81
